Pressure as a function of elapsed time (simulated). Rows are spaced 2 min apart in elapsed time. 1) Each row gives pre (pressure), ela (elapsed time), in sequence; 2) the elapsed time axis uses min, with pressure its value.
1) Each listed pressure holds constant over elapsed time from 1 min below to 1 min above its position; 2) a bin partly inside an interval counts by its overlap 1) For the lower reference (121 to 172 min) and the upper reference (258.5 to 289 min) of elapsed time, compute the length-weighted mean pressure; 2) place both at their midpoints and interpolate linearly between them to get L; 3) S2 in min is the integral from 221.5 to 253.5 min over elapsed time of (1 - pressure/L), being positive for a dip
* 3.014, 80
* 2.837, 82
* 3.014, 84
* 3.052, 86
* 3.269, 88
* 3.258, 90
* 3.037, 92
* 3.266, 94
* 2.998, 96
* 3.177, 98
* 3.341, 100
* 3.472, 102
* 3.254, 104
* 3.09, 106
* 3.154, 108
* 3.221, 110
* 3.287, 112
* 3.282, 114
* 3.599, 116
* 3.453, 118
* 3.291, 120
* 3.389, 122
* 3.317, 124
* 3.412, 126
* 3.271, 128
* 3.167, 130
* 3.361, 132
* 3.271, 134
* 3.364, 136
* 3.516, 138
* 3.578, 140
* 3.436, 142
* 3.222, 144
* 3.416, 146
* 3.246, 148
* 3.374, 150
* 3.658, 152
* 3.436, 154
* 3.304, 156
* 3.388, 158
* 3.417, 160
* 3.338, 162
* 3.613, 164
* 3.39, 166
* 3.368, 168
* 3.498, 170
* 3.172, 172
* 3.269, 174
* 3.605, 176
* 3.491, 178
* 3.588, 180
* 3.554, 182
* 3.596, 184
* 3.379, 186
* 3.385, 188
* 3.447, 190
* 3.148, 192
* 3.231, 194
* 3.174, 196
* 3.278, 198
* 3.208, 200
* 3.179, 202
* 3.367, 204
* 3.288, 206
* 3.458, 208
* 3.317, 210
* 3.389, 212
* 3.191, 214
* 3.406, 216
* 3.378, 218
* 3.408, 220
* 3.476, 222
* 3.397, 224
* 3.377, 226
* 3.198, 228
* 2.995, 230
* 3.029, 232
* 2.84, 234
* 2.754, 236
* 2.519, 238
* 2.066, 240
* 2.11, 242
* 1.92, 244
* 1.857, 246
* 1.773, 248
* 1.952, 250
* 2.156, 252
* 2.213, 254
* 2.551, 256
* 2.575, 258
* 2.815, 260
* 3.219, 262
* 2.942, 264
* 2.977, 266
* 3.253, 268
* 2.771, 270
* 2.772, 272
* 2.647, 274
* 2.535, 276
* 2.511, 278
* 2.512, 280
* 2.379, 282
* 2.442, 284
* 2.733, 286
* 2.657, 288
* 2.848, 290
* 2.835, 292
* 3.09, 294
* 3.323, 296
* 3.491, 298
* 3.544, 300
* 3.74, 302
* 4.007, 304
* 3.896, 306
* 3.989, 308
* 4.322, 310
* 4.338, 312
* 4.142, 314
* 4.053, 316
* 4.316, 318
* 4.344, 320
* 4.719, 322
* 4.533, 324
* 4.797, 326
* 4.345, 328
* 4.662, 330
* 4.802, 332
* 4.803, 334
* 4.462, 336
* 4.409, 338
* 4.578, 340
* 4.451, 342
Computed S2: 3.98 min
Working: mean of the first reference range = 3.39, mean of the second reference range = 2.74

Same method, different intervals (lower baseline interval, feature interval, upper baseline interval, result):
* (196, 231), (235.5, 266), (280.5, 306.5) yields 8.0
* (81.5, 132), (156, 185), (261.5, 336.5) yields -0.8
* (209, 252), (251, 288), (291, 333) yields 8.0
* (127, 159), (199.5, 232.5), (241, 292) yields -4.9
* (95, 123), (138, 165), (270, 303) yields -2.0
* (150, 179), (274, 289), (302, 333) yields 5.7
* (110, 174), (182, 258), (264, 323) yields 9.1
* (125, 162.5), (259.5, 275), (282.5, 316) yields 2.3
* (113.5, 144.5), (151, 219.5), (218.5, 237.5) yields -2.8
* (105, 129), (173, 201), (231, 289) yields -4.3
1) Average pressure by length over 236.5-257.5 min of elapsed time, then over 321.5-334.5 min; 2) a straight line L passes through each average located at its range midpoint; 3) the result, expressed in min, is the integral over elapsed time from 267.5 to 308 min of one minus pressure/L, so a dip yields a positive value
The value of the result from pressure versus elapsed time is 4.7 min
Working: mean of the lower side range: 2.14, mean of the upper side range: 4.66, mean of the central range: 3.02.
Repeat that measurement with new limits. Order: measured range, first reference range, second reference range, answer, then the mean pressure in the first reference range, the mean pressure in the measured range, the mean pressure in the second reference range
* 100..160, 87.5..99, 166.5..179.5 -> -1.4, 3.16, 3.35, 3.41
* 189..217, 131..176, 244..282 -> -2.7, 3.4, 3.29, 2.54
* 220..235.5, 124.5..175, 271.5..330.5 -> 1.2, 3.38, 3.19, 3.55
